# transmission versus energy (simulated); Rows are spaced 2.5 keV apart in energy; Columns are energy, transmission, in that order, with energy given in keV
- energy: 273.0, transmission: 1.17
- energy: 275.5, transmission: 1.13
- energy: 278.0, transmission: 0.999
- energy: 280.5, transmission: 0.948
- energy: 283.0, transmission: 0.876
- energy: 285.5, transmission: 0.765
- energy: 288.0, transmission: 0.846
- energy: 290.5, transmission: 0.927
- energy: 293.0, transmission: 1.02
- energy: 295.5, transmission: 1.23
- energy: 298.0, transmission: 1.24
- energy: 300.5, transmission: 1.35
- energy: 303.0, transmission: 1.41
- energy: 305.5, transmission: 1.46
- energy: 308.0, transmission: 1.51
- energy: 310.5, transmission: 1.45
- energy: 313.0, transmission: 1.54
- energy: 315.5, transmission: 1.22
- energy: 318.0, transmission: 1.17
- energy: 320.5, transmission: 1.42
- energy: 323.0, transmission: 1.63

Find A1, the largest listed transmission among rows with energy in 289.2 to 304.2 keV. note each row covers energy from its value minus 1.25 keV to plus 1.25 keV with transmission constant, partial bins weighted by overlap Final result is 1.41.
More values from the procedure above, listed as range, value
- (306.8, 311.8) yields 1.51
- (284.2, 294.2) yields 1.02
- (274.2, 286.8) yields 1.13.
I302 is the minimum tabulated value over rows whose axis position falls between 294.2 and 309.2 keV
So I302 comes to 1.23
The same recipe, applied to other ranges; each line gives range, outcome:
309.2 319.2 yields 1.17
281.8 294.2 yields 0.765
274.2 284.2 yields 0.876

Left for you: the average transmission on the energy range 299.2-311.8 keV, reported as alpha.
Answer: 1.44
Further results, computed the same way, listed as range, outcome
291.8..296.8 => 1.13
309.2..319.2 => 1.35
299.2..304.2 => 1.38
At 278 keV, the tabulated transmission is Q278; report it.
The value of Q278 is 0.999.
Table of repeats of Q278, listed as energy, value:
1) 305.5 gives 1.46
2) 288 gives 0.846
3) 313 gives 1.54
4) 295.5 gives 1.23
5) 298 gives 1.24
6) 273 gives 1.17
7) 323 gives 1.63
